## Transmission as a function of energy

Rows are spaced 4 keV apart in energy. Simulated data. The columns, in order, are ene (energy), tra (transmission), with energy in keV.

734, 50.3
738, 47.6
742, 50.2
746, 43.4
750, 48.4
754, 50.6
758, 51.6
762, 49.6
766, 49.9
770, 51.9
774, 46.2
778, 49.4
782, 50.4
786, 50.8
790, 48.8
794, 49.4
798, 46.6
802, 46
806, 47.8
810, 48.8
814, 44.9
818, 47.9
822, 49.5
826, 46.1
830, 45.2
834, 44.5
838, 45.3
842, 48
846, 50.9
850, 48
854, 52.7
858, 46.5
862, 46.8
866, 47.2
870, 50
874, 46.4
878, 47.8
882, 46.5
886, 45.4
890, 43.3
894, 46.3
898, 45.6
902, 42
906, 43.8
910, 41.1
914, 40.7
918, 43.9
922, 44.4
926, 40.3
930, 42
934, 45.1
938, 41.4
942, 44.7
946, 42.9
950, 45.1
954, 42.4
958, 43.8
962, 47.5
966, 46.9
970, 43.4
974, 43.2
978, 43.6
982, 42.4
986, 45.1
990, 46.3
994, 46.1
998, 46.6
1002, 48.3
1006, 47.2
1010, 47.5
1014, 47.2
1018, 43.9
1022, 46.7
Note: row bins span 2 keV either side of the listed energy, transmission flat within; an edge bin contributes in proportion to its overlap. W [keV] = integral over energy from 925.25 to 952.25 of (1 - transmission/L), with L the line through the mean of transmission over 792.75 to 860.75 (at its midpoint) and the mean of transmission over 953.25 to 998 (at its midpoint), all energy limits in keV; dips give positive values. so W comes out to 1.3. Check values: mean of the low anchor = 47.5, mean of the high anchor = 44.8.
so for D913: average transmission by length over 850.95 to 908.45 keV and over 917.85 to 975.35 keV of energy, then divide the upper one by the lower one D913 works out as 0.9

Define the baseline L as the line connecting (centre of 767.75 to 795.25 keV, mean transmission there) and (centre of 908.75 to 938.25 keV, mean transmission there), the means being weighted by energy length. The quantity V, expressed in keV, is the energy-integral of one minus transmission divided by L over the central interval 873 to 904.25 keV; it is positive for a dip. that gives -0.8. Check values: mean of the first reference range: 49.6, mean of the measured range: 45.4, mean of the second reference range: 42.5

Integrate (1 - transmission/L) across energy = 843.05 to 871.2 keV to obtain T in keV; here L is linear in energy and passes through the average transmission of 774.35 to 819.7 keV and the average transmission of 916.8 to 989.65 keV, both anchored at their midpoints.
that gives -1.39 keV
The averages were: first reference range 48.2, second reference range 43.8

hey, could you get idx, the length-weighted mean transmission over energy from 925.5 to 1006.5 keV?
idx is 44.5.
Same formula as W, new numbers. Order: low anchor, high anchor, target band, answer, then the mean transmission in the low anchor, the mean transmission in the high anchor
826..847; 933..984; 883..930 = 1.80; 46.5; 44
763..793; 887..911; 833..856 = -0.97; 49.6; 43.9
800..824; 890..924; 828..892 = -2.41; 47.5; 43.5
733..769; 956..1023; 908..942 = 2.96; 49.1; 45.6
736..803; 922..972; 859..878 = -0.62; 48.9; 43.8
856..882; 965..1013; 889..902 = 0.62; 47.4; 45.6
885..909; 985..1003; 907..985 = 3.29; 44.2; 46.5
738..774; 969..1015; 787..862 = 0.78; 49.2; 45.6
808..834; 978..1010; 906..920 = 1.27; 46.9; 45.9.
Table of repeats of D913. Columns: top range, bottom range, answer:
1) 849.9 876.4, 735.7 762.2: 0.99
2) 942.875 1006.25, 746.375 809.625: 0.92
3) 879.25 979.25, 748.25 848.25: 0.91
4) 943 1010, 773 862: 0.94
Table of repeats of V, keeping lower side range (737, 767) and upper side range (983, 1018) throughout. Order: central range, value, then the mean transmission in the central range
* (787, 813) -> 0.3 keV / 47.9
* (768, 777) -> -0.1 keV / 49.1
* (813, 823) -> 0.2 keV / 47.5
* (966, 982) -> 1.0 keV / 43.7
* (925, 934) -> 1.0 keV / 42.1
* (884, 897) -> 0.7 keV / 45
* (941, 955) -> 1.0 keV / 43.8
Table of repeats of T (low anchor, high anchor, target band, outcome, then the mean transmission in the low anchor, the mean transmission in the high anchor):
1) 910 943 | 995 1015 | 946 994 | 0.7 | 42.7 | 47.3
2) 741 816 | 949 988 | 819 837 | 0.4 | 48.6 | 44.3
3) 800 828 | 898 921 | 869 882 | -1.0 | 47.3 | 42.7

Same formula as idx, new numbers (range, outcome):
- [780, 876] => 47.9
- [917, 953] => 43.3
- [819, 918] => 46.2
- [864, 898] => 46.6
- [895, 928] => 42.8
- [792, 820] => 47.3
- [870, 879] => 47.7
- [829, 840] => 45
